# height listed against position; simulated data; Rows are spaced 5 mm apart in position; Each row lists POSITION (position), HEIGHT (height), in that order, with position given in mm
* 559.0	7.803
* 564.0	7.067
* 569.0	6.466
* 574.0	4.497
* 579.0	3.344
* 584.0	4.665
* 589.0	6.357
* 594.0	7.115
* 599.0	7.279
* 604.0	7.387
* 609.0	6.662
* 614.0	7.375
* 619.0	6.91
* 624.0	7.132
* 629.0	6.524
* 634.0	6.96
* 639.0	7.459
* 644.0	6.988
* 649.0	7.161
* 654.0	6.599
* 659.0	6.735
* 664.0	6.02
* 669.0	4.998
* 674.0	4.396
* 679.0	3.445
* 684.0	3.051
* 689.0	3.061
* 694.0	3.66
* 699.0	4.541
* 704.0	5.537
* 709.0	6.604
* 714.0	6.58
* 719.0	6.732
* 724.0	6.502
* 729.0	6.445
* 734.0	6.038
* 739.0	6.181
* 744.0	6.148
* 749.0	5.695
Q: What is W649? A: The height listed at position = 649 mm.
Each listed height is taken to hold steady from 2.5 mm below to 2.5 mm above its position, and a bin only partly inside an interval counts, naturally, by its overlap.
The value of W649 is 7.161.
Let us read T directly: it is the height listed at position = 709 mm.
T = 6.604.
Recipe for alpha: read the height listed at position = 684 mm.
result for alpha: 3.051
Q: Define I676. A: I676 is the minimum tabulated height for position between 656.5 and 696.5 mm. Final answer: 3.051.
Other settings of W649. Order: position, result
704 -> 5.537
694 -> 3.66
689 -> 3.061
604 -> 7.387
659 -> 6.735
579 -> 3.344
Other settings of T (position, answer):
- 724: 6.502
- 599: 7.279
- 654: 6.599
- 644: 6.988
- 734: 6.038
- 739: 6.181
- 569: 6.466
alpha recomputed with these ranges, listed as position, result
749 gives 5.695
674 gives 4.396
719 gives 6.732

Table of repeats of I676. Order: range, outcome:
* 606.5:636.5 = 6.524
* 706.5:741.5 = 6.038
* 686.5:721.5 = 3.061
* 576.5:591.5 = 3.344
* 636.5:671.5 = 4.998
